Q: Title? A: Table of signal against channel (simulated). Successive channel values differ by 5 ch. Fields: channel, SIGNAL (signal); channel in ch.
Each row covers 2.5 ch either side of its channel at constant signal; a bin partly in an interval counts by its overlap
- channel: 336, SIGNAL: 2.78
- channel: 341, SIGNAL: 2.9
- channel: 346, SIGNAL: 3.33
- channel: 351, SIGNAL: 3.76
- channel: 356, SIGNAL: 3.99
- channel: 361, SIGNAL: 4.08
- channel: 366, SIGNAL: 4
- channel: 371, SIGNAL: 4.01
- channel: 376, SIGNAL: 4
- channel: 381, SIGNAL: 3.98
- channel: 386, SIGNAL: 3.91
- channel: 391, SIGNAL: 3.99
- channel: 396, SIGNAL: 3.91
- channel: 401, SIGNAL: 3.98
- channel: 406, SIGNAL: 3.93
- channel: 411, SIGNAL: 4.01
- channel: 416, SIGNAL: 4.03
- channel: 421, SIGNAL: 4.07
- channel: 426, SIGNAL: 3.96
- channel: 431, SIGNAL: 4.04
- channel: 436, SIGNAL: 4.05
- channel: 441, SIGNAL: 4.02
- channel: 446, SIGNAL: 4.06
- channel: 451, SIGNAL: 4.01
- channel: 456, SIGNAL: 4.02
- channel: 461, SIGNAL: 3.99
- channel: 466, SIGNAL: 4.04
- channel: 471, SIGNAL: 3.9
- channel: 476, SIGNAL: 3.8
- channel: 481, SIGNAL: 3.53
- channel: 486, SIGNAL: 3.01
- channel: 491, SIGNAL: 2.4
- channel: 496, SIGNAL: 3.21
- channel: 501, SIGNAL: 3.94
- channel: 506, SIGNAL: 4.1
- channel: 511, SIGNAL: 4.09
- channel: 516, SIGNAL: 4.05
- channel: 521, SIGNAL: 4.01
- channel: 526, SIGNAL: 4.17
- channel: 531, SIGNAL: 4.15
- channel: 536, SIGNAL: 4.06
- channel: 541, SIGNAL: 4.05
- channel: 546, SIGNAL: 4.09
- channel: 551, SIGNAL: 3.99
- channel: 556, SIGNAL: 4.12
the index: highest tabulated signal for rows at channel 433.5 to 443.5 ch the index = 4.05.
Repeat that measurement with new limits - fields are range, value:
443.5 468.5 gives 4.06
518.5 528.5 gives 4.17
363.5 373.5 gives 4.01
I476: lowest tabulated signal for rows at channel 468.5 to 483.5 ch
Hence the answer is 3.53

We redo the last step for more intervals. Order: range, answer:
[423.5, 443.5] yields 3.96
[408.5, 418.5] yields 4.01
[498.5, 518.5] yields 3.94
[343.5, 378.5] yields 3.33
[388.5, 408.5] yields 3.91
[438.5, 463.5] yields 3.99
